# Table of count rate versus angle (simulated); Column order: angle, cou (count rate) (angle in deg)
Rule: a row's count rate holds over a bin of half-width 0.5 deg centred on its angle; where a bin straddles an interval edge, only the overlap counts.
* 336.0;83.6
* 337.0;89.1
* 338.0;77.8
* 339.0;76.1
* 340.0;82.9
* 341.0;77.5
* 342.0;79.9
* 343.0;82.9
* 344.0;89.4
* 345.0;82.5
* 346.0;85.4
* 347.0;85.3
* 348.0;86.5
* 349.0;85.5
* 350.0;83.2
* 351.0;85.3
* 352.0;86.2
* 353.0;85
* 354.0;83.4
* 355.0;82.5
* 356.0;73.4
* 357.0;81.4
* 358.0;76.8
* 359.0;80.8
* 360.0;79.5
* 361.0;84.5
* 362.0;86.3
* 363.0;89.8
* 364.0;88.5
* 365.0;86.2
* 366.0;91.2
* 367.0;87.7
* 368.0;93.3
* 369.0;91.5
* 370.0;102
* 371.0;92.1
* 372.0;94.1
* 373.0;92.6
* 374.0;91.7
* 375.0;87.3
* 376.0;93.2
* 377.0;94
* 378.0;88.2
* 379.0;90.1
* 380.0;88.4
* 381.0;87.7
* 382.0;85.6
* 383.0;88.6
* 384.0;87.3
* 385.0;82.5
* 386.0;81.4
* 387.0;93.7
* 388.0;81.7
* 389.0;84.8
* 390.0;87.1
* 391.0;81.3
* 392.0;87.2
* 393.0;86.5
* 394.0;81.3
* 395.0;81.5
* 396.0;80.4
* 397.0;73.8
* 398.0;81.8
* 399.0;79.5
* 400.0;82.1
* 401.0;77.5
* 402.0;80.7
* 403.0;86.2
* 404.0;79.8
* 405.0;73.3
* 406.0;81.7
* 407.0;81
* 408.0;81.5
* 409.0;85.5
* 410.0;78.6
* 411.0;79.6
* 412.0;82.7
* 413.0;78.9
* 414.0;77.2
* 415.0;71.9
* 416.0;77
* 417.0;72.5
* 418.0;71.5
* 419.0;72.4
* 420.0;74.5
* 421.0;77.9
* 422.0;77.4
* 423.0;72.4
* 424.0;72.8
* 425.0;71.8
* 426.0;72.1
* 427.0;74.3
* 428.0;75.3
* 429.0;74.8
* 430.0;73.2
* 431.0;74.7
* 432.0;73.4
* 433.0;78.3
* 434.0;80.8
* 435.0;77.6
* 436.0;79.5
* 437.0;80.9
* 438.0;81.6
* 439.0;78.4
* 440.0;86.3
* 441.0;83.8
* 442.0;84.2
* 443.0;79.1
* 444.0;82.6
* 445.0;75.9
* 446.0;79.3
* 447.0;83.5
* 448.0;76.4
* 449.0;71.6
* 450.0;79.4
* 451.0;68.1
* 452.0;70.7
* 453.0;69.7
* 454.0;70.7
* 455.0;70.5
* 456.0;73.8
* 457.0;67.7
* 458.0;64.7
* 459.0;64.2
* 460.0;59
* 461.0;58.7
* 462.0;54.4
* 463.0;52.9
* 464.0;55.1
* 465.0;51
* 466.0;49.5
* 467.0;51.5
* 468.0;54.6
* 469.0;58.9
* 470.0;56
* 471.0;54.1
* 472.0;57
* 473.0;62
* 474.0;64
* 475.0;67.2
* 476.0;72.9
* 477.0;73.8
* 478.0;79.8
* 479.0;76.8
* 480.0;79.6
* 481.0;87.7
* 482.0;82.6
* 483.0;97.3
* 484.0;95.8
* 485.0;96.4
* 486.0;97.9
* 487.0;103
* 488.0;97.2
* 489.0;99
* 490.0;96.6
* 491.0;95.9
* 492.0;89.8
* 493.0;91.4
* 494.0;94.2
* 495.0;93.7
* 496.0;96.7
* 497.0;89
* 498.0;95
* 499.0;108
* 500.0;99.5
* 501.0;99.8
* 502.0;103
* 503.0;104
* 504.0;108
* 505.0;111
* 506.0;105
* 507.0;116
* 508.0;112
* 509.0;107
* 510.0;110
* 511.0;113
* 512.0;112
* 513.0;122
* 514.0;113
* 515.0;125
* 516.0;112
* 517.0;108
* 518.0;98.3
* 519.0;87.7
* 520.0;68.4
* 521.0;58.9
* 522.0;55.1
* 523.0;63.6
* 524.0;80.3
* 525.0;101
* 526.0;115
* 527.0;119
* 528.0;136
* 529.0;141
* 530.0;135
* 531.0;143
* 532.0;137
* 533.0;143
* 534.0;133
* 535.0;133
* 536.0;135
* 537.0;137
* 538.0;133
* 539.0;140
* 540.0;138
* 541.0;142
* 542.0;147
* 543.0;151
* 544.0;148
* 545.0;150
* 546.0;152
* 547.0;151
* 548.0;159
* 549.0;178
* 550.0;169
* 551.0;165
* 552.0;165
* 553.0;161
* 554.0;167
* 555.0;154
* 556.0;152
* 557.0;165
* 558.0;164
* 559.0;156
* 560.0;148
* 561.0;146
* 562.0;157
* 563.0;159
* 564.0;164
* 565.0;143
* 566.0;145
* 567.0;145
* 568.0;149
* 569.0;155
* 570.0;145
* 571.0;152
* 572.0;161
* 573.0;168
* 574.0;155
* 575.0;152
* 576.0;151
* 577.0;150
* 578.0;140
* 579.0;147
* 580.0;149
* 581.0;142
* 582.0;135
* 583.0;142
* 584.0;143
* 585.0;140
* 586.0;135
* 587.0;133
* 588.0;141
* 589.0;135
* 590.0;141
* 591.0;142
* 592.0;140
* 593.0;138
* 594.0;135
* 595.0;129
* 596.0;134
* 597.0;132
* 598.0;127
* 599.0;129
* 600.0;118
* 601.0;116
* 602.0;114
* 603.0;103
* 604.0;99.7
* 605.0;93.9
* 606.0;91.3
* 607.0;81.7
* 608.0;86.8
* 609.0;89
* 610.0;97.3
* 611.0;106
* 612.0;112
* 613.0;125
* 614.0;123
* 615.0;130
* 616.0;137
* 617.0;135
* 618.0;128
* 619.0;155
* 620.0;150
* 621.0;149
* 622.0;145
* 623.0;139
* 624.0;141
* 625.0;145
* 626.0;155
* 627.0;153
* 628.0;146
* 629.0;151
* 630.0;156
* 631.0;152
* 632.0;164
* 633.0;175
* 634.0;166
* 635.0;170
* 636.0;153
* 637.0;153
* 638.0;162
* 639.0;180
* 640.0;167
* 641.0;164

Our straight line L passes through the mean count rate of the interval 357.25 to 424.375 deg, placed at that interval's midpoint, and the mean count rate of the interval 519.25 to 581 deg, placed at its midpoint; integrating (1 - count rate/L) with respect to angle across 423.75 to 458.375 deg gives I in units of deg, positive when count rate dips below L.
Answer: 8.7 deg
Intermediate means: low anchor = 83.4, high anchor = 141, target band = 76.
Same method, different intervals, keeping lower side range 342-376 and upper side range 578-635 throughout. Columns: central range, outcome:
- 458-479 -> 9.2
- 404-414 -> 1.6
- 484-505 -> 2.6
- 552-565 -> -3.5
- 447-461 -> 4.6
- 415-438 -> 5.5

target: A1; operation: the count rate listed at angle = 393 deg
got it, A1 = 86.5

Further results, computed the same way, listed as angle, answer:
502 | 103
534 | 133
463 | 52.9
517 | 108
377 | 94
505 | 111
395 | 81.5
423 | 72.4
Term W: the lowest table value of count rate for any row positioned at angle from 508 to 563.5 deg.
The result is 55.1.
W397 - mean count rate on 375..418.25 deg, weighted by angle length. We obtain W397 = 82.6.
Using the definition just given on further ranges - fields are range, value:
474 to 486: 82.6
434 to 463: 73.8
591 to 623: 122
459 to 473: 55.4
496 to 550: 119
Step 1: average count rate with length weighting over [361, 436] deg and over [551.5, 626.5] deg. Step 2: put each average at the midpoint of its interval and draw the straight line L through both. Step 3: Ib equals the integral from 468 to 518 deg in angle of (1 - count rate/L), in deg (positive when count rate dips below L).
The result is 7.7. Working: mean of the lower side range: 82.4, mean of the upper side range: 138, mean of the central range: 93.3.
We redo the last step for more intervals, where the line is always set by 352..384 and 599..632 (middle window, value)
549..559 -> -4.0 deg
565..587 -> -5.0 deg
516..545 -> -1.5 deg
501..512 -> 0.1 deg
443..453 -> 2.4 deg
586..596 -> -1.2 deg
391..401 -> 1.2 deg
